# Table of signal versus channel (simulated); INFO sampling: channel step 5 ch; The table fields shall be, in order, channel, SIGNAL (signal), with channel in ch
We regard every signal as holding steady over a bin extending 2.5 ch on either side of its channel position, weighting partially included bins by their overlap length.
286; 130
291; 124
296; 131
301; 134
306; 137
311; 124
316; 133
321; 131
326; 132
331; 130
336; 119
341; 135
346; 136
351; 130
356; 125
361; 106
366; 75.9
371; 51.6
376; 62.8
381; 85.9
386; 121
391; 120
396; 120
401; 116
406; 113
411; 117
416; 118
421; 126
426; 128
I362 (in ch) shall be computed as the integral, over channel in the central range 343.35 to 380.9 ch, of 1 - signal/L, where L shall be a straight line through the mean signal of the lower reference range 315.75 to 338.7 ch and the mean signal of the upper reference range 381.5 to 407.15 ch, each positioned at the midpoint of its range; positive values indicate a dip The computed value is 7.65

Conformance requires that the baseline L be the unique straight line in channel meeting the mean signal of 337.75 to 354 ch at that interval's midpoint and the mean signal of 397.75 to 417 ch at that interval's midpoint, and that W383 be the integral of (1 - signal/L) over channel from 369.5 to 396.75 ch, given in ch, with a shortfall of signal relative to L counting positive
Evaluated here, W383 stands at 6.4 ch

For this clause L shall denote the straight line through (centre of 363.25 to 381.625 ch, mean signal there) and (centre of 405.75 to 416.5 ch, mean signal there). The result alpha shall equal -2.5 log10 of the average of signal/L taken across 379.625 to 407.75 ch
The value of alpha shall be -0.21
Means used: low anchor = 67.8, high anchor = 116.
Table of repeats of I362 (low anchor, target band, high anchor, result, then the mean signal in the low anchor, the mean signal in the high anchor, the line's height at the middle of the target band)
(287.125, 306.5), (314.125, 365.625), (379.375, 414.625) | -0.73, 131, 114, 124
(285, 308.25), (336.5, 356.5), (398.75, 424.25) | -0.84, 131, 118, 126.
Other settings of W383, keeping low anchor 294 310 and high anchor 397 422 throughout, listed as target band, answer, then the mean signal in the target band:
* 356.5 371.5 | 4.43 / 87.6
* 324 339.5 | 0.18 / 127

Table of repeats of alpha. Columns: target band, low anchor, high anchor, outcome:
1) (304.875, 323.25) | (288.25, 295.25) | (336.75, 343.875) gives -0.02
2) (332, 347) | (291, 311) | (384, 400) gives -0.02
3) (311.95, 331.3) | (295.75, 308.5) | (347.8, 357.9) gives 0.01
